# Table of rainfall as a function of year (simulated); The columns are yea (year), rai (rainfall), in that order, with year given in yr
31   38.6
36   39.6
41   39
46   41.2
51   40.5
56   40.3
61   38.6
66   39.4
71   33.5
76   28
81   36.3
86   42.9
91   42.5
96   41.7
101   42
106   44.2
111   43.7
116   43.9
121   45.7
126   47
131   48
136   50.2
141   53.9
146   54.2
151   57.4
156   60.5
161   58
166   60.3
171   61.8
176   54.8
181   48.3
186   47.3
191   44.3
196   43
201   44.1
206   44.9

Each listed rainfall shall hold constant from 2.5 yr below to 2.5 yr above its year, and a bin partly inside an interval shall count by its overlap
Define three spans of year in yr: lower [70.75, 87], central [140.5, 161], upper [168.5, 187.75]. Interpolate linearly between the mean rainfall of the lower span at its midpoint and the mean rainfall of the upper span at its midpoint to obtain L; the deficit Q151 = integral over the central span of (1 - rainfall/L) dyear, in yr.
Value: -3.7 yr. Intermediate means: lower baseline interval 34.7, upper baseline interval 53.3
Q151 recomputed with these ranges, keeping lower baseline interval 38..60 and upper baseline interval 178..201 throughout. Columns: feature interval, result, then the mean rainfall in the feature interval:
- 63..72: 0.8 yr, 37.1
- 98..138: -2.4 yr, 45.5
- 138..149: -2.5 yr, 54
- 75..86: 1.7 yr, 35.2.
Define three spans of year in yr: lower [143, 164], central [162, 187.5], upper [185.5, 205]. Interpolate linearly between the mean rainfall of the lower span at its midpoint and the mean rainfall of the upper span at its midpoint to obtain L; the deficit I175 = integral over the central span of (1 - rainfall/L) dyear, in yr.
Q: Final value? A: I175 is -2.0 yr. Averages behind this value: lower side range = 57.5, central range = 55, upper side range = 44.4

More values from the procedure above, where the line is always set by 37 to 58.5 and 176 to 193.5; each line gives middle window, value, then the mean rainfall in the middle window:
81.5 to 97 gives 0.3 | 41.6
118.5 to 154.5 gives -4.8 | 51.2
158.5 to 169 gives -2.8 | 59.3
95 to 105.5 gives 0.2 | 42.3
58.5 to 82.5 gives 3.7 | 35.1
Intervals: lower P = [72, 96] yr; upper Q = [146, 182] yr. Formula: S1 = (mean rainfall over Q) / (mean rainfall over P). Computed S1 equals 1.5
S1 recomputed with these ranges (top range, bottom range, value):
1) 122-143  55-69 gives 1.26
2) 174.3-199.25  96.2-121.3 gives 1.08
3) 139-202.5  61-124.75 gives 1.31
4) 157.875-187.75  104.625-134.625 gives 1.21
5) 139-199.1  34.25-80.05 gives 1.42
